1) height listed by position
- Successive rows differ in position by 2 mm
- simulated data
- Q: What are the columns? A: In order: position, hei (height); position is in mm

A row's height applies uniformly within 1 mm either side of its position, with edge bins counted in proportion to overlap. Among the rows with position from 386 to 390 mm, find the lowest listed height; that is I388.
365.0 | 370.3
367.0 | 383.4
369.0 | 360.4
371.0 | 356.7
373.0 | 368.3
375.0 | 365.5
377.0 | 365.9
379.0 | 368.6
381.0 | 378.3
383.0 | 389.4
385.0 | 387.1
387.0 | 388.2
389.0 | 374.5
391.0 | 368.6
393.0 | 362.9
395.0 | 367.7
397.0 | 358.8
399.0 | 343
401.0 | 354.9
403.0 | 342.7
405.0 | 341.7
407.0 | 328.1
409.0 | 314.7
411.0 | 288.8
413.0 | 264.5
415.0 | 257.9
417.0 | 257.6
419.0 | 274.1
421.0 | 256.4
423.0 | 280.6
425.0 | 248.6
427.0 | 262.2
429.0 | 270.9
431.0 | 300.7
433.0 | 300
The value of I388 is 374.5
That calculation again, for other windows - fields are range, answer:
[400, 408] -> 328.1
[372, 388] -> 365.5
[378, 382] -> 368.6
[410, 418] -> 257.6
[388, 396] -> 362.9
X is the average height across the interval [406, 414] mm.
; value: 299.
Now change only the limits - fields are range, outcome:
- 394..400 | 356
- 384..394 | 376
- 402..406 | 342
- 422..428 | 264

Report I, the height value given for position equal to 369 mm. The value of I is 360.4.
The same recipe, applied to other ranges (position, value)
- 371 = 356.7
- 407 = 328.1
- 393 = 362.9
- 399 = 343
